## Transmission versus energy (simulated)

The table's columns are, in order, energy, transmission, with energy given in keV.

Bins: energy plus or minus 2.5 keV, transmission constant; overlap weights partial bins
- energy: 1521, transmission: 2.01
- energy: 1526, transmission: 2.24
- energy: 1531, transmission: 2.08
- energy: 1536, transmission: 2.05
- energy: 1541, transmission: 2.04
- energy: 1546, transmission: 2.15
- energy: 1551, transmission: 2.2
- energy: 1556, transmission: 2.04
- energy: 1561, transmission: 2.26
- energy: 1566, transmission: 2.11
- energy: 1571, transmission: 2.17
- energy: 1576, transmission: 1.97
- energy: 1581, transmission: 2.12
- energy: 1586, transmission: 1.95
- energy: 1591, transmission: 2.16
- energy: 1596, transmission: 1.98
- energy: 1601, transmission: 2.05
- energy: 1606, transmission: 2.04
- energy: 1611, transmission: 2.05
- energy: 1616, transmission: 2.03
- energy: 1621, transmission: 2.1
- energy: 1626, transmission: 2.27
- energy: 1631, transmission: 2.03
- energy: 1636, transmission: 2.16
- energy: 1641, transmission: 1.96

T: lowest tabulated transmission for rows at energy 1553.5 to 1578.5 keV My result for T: 1.97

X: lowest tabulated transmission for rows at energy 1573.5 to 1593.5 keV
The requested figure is 1.95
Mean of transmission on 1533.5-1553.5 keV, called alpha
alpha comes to 2.11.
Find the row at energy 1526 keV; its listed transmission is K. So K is 2.24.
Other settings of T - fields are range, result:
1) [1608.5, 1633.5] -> 2.03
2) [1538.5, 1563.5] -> 2.04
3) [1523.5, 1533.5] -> 2.08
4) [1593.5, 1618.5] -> 1.98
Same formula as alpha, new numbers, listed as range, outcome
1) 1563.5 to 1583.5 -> 2.09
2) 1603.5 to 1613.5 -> 2.04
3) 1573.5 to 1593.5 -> 2.05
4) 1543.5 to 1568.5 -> 2.15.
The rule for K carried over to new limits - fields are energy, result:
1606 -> 2.04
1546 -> 2.15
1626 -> 2.27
